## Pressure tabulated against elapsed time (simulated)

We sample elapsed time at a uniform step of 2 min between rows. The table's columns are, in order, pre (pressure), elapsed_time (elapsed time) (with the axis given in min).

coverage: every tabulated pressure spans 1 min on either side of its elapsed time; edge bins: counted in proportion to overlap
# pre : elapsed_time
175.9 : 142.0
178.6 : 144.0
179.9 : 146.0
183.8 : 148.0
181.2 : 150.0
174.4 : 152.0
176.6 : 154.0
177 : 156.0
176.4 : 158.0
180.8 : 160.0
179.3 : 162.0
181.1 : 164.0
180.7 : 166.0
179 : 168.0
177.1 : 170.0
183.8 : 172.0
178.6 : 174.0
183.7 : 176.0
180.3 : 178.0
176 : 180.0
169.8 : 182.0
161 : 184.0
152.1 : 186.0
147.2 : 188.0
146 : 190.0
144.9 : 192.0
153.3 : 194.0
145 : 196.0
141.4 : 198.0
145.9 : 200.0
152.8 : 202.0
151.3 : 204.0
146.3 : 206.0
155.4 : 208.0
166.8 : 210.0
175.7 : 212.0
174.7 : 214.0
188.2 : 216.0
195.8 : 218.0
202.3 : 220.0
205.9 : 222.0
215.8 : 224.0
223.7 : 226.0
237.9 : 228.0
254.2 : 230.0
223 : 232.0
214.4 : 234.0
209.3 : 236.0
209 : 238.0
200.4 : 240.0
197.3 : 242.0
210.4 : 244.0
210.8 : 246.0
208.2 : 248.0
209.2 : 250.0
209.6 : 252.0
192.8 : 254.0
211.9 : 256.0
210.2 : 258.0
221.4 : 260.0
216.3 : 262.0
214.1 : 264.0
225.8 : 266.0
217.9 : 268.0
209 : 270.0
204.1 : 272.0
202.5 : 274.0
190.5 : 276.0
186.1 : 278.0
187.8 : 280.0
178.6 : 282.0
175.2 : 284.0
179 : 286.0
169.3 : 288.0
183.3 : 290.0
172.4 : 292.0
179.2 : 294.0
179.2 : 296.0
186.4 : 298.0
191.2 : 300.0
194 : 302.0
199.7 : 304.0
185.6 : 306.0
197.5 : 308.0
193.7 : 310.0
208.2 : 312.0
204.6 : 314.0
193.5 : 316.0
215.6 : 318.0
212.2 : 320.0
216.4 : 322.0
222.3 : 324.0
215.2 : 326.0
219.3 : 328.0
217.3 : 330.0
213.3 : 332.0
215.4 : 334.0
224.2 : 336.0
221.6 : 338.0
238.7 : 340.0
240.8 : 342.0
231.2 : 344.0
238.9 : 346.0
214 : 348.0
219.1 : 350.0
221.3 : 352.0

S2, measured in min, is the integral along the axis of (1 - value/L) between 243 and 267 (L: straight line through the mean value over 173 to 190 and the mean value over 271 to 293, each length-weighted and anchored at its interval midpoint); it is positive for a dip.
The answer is -4.3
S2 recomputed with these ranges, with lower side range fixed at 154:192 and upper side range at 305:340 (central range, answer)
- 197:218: 2.28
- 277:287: 0.96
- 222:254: -4.33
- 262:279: -0.80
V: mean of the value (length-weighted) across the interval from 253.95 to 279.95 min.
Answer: 208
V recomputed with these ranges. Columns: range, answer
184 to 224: 164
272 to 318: 189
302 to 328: 205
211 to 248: 208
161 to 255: 184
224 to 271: 215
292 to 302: 184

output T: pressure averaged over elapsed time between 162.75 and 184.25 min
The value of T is 178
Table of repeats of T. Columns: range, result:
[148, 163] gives 178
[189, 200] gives 146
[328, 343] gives 224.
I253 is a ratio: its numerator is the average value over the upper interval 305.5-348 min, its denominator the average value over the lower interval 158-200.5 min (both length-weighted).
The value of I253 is 1.30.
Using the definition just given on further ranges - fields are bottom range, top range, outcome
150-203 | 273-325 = 1.15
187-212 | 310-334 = 1.41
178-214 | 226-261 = 1.37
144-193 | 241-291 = 1.16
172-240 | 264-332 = 1.10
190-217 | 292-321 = 1.24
